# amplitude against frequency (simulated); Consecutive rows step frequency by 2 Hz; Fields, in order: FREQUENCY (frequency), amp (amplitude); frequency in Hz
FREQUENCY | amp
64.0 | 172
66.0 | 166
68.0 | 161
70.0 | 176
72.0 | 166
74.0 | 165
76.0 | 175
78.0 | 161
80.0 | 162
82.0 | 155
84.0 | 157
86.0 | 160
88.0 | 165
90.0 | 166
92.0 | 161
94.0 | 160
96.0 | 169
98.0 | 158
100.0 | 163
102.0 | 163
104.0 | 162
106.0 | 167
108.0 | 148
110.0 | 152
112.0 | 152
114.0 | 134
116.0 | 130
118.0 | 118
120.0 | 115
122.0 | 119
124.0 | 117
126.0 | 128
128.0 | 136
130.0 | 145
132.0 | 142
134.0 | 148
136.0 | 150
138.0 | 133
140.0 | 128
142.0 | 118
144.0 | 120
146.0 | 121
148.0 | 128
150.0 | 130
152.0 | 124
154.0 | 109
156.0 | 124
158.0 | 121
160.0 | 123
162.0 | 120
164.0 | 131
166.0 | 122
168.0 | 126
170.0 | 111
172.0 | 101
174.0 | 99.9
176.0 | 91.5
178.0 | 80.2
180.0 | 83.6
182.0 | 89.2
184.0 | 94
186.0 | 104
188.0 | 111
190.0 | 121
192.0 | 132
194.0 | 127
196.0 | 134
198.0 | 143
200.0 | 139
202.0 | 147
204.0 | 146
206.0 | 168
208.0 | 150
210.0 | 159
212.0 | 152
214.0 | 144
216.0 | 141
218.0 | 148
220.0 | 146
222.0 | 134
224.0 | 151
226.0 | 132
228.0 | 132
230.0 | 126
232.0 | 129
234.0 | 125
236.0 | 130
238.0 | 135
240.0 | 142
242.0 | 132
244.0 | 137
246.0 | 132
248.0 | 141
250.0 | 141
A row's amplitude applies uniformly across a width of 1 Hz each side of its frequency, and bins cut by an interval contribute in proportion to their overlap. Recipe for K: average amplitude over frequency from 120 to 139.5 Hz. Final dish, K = 134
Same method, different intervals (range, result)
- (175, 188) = 92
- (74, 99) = 163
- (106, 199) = 123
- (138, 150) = 124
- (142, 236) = 126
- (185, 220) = 139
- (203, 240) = 142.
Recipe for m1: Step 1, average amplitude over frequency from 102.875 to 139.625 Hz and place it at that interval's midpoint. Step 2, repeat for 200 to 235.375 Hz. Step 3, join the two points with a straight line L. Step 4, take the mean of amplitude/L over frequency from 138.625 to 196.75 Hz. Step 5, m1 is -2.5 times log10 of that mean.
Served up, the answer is 0.22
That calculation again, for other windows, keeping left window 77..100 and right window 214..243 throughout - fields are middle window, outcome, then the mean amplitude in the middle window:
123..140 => 0.13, 137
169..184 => 0.48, 93.8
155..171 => 0.21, 122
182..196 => 0.24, 114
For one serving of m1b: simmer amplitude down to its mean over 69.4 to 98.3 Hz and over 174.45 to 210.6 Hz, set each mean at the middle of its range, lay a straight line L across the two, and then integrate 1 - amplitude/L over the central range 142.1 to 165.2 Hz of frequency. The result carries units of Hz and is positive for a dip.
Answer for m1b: 2.5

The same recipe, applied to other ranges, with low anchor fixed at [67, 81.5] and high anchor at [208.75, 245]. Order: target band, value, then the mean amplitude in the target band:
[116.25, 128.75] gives 2.8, 122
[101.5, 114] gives 0.4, 155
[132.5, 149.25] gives 2.5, 131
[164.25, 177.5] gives 3.6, 109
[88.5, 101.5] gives 0.0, 163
